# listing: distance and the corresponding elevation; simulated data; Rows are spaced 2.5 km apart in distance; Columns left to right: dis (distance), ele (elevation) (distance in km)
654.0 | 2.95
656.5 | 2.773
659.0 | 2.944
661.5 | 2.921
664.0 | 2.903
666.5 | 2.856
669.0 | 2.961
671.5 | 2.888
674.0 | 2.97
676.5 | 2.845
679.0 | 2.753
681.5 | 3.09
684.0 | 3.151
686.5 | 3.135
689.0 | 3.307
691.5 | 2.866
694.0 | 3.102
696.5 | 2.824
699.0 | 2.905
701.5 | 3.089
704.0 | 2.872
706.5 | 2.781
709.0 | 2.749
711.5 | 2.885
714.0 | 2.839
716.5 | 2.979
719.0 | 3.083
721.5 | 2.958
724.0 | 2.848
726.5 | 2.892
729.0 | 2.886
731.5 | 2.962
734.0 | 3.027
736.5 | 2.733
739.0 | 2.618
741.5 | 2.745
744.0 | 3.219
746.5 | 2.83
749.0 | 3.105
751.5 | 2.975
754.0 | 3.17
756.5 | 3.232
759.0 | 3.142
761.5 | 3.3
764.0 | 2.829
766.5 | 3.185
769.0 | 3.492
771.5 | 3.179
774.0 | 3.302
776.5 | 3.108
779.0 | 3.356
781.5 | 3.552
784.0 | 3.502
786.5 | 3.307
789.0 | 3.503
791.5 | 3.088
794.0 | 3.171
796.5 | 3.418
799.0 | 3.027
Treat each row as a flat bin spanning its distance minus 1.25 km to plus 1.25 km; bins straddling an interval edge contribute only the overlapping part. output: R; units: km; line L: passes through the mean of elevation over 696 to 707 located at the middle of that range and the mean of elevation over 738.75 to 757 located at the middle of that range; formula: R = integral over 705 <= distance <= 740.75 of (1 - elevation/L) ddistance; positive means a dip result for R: 0.9 km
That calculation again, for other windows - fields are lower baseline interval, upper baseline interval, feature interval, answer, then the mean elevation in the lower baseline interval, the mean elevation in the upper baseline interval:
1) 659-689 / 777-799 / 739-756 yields 1.1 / 2.97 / 3.33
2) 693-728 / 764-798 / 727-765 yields 1.5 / 2.91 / 3.3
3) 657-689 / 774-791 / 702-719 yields 1.2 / 2.96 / 3.37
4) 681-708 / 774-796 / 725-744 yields 1.7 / 3.01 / 3.33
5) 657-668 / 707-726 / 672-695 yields -1.0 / 2.9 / 2.9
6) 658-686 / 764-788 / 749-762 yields 0.3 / 2.94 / 3.31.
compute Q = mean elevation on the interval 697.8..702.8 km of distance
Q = 3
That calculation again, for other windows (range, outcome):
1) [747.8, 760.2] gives 3.12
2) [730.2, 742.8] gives 2.82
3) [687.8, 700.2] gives 3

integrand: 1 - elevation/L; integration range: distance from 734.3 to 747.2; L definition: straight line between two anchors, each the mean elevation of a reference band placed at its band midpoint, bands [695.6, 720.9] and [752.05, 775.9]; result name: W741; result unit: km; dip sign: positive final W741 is 1.0 km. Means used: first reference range 2.9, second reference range 3.19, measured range 2.84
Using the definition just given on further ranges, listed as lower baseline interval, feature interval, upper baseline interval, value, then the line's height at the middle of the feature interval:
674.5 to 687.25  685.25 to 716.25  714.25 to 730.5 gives 0.2 km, 2.96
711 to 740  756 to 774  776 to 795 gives -0.1 km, 3.18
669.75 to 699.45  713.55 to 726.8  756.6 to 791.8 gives 0.7 km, 3.1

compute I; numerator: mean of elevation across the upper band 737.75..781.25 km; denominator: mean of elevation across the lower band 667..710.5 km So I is 1.1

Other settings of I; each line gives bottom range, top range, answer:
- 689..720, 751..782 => 1.10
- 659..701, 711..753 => 0.98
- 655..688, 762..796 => 1.11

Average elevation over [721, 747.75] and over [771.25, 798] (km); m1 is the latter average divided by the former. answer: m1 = 1.15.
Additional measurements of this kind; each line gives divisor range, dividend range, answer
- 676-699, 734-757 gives 0.98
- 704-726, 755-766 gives 1.08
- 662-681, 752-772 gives 1.10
